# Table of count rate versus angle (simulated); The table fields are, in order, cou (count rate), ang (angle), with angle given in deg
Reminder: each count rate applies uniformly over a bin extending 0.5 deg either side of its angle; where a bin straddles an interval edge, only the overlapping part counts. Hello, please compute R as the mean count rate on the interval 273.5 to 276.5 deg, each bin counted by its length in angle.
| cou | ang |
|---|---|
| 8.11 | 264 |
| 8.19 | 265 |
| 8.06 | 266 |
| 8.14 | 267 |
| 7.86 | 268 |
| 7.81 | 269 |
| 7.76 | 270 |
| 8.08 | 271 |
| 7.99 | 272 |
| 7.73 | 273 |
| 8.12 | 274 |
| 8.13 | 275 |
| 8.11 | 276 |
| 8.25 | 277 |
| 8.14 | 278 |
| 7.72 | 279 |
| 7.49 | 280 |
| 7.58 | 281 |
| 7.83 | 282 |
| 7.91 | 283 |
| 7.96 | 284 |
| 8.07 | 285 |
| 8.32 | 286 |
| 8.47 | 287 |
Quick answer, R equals 8.12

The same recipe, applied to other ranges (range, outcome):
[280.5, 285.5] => 7.87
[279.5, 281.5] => 7.54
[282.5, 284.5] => 7.94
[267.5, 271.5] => 7.88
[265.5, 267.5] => 8.1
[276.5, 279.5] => 8.04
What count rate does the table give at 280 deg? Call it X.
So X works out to 7.49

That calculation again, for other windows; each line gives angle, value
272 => 7.99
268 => 7.86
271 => 8.08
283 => 7.91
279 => 7.72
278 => 8.14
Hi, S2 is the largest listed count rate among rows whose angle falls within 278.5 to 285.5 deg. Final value 8.07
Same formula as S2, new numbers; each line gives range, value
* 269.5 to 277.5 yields 8.25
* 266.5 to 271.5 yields 8.14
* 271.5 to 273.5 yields 7.99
